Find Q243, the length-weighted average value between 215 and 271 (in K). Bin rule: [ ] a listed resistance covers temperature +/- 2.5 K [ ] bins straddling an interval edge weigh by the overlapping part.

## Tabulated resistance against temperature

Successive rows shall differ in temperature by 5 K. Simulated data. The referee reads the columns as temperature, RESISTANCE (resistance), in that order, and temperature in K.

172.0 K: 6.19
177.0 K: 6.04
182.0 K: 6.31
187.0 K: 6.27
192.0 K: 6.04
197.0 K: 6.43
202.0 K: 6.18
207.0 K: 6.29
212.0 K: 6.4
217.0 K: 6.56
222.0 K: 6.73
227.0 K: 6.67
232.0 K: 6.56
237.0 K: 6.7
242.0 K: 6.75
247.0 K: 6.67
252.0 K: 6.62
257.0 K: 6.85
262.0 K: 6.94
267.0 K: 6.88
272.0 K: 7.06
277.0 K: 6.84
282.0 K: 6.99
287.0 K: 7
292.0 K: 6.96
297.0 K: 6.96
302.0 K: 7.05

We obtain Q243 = 6.73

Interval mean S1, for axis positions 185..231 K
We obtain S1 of 6.4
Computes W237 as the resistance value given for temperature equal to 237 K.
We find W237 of 6.7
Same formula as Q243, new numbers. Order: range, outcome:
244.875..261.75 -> 6.74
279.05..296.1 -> 6.98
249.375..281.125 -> 6.87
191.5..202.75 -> 6.25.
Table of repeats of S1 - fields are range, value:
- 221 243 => 6.67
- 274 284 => 6.92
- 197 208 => 6.27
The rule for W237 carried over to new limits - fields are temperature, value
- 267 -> 6.88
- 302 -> 7.05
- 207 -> 6.29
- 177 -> 6.04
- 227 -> 6.67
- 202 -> 6.18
